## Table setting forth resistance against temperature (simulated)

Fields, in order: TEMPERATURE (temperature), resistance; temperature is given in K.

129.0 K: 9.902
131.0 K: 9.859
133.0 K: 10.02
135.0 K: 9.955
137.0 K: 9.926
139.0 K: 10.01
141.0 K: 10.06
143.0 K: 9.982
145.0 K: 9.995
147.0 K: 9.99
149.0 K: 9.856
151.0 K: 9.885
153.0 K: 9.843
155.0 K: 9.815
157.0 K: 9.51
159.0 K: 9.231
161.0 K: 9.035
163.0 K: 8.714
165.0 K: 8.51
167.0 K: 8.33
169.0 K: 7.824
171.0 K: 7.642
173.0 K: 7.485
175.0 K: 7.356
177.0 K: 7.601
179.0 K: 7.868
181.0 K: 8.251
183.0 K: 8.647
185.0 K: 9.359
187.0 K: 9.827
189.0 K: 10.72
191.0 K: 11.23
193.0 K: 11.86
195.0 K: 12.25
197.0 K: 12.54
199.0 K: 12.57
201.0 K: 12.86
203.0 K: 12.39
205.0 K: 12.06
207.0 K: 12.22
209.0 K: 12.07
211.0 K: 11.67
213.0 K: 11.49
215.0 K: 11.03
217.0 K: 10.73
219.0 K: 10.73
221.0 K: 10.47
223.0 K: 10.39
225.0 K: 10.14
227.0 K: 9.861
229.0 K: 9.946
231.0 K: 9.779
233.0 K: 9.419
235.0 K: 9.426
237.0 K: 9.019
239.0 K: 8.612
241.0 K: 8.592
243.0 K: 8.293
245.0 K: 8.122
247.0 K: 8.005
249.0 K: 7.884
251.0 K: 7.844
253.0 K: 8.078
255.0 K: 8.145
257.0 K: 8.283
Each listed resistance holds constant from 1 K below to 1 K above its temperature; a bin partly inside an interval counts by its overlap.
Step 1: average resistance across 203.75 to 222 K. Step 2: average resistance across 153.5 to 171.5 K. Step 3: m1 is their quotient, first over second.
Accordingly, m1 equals 1.3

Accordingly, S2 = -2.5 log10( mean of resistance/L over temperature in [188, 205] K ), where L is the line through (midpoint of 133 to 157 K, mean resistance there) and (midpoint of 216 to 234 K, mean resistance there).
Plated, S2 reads -0.19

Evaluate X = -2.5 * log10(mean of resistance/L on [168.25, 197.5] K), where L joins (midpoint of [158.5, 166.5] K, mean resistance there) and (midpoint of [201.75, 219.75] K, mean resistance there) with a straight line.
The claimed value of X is 0.084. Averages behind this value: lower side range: 8.82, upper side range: 11.6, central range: 9.32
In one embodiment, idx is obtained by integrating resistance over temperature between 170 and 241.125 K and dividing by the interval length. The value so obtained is 10.2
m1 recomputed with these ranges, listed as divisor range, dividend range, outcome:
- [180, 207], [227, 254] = 0.78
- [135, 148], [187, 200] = 1.17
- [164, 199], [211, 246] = 1.05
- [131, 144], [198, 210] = 1.24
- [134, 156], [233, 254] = 0.85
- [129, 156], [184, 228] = 1.14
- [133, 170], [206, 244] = 1.08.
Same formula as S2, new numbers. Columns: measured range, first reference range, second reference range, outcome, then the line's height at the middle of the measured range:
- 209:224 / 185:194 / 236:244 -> -0.15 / 9.61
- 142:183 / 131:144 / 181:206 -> 0.19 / 10.5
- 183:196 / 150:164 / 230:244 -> -0.16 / 9.27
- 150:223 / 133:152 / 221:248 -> -0.06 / 9.62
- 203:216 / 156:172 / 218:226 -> -0.18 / 10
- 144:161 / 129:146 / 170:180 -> -0.08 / 9.02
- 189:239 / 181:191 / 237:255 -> -0.22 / 8.99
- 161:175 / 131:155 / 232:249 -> 0.19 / 9.61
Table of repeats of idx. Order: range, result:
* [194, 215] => 12.2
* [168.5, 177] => 7.57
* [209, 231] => 10.7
